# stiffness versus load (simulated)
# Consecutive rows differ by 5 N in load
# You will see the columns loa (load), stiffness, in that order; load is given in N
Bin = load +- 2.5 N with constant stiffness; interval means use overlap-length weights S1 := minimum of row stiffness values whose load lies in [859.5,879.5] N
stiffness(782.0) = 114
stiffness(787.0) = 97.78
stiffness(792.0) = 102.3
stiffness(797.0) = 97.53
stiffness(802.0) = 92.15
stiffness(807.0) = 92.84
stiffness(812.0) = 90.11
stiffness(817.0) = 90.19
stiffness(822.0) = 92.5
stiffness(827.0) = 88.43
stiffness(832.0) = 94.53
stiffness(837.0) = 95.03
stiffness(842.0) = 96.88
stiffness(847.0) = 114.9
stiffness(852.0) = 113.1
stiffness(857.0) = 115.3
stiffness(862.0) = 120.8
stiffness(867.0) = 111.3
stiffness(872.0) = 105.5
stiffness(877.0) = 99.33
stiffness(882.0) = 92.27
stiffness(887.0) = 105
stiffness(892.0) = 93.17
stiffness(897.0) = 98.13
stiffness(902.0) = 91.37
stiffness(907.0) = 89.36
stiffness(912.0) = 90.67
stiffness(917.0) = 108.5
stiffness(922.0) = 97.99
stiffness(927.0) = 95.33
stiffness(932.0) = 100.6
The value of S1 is 99.33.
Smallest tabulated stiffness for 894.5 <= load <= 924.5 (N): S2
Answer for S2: 89.36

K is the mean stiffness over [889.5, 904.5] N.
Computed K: 94.2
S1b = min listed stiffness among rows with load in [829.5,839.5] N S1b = 94.53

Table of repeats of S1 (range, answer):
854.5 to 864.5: 115.3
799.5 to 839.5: 88.43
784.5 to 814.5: 90.11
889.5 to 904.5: 91.37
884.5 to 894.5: 93.17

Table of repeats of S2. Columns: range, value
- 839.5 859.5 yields 96.88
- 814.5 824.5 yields 90.19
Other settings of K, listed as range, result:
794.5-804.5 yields 94.8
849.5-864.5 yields 116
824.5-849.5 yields 98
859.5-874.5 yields 113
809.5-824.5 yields 90.9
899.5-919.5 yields 95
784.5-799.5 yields 99.2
